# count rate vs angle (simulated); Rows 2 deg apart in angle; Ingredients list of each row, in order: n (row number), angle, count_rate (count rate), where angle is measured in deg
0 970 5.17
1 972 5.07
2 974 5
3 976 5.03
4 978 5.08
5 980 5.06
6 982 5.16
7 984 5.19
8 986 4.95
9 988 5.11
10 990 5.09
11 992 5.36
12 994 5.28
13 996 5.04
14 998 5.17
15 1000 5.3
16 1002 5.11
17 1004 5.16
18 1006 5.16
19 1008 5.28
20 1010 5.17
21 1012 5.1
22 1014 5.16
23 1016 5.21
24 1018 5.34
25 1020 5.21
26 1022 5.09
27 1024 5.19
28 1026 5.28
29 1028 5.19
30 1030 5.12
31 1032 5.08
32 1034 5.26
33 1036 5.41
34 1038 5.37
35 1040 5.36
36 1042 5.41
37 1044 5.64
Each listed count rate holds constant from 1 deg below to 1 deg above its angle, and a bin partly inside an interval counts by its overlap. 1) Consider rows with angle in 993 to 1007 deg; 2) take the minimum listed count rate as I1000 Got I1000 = 5.04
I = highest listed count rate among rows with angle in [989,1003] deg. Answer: 5.36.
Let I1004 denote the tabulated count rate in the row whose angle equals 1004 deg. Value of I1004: 5.16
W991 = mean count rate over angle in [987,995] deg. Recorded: 5.21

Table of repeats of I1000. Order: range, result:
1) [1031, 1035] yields 5.08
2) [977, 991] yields 4.95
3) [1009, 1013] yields 5.1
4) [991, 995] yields 5.28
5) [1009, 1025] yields 5.09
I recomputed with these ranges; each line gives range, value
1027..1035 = 5.26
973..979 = 5.08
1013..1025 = 5.34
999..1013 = 5.3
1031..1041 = 5.41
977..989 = 5.19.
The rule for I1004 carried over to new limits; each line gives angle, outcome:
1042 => 5.41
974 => 5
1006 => 5.16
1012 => 5.1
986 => 4.95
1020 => 5.21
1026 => 5.28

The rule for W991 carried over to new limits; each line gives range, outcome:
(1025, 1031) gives 5.2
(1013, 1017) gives 5.19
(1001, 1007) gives 5.14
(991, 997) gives 5.23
